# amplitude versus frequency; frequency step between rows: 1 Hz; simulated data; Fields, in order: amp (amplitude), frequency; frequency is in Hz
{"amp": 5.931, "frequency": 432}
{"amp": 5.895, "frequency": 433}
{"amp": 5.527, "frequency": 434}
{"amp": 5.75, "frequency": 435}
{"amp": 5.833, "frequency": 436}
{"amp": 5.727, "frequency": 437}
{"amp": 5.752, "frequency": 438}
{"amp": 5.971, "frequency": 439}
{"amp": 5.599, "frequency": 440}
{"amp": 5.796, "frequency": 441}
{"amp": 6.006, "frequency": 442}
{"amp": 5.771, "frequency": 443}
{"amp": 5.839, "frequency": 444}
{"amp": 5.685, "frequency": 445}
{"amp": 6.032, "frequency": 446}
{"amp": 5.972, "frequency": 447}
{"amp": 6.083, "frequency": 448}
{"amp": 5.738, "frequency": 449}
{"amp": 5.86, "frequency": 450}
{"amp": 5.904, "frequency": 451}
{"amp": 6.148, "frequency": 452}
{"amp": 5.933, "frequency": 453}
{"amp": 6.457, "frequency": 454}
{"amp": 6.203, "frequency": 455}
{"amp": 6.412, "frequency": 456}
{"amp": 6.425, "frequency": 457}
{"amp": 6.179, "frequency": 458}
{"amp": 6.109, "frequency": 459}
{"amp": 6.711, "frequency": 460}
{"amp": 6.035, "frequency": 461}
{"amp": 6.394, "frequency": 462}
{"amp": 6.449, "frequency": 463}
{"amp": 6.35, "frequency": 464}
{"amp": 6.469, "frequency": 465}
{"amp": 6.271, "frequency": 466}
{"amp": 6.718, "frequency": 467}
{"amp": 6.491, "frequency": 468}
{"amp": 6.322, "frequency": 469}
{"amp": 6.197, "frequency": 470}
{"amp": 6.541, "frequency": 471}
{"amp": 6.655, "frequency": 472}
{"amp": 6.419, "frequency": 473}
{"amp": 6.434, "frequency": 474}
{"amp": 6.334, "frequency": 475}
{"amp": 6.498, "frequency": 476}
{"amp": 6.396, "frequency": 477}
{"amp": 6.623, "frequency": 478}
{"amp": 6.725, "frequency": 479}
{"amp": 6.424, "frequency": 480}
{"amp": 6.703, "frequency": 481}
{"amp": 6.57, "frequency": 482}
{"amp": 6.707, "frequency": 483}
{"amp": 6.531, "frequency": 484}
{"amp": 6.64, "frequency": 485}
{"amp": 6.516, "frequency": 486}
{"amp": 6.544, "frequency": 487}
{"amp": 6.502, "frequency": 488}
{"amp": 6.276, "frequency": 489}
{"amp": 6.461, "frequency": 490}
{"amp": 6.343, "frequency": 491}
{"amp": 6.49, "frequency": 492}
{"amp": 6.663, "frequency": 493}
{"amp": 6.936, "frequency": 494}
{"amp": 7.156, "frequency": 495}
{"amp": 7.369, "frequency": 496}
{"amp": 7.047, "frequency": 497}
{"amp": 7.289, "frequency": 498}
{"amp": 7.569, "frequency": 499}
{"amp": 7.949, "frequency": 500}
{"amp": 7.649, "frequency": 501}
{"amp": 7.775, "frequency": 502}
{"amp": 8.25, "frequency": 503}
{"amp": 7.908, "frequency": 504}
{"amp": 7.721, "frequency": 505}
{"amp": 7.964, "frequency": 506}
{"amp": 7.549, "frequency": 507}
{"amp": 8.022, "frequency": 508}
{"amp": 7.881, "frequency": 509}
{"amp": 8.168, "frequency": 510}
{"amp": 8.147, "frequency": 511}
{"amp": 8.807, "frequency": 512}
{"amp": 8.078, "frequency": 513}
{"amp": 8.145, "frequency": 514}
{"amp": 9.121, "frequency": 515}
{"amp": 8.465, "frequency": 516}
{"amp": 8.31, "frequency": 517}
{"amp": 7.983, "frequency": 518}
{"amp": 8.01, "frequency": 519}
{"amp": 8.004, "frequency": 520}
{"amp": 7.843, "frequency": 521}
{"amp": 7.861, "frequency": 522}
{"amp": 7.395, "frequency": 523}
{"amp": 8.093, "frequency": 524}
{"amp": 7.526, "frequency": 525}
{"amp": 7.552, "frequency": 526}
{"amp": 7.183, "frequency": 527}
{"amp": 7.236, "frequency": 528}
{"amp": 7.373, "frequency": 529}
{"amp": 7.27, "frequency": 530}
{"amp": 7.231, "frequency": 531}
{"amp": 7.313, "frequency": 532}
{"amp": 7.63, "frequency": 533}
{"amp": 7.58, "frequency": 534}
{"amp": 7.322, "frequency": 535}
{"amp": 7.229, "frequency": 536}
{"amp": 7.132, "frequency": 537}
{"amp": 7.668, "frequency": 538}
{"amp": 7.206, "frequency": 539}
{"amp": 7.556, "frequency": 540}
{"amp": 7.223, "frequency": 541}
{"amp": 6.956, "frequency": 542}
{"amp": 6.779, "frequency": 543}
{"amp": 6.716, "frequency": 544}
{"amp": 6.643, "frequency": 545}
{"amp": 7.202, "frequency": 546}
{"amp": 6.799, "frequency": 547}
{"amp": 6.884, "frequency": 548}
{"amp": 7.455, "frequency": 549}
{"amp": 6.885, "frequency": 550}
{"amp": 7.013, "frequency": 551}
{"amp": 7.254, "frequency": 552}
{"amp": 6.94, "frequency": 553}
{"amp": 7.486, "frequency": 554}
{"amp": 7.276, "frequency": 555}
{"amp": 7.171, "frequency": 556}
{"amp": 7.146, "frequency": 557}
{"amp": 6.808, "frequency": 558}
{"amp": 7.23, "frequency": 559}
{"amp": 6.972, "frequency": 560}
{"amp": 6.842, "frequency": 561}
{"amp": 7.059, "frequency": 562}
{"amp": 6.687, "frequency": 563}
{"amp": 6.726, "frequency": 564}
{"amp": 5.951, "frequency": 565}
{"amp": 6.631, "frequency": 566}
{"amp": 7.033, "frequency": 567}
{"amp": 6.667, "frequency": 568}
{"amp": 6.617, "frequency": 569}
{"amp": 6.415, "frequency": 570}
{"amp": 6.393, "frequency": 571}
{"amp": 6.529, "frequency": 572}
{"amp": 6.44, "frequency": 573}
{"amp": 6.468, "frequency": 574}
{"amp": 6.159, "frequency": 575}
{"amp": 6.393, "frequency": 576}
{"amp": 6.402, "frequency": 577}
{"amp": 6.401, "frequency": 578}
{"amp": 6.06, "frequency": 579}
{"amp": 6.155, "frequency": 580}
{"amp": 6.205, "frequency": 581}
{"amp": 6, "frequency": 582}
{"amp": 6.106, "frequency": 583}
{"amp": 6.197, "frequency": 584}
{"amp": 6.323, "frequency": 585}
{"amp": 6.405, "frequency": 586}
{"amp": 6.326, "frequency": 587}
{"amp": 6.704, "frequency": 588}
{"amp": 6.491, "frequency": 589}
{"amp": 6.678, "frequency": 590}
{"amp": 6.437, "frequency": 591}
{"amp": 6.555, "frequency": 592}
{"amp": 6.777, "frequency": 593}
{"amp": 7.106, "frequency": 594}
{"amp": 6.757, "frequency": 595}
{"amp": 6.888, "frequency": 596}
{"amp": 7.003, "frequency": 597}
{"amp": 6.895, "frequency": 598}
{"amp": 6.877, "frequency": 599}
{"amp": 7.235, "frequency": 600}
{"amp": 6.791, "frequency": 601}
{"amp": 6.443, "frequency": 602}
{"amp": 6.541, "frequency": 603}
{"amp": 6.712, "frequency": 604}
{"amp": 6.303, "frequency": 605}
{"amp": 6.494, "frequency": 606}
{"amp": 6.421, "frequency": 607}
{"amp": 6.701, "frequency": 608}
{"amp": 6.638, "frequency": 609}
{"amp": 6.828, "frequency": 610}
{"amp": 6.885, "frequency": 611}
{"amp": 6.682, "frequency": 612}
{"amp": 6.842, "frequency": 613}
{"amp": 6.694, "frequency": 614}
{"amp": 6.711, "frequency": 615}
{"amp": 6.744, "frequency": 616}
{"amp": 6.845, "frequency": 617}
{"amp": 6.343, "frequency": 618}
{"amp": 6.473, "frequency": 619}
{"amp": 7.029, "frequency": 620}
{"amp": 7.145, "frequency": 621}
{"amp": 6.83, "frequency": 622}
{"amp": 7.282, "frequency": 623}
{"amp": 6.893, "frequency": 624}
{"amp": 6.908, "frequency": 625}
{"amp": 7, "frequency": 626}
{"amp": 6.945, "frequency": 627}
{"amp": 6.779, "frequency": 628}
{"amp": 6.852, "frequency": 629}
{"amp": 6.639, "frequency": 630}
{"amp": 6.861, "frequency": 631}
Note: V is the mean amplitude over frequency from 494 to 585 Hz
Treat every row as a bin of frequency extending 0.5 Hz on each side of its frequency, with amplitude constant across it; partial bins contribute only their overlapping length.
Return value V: 7.23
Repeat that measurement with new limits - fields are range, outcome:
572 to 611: 6.54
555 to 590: 6.55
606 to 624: 6.77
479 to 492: 6.52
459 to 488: 6.48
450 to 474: 6.33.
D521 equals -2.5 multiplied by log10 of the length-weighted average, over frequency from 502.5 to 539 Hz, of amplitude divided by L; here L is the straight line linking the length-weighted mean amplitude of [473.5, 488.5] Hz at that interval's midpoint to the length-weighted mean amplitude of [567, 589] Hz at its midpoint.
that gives -0.20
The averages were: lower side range 6.54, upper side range 6.37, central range 7.8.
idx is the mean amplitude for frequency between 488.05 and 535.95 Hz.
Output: 7.6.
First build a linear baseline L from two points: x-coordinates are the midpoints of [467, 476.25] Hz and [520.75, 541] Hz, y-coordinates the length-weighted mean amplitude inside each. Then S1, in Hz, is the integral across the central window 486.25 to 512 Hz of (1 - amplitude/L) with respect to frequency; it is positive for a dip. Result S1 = -1.7 Hz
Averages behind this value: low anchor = 6.45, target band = 7.37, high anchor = 7.45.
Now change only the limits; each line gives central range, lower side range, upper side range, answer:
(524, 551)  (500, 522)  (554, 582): 0.6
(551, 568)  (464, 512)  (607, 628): -0.2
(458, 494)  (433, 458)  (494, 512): 2.1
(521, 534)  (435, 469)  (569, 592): -2.6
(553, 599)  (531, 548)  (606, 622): 2.2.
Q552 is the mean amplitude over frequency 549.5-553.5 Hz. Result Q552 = 7.02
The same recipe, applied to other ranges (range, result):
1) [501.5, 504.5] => 7.98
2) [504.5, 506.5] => 7.84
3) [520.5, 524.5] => 7.8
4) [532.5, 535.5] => 7.51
